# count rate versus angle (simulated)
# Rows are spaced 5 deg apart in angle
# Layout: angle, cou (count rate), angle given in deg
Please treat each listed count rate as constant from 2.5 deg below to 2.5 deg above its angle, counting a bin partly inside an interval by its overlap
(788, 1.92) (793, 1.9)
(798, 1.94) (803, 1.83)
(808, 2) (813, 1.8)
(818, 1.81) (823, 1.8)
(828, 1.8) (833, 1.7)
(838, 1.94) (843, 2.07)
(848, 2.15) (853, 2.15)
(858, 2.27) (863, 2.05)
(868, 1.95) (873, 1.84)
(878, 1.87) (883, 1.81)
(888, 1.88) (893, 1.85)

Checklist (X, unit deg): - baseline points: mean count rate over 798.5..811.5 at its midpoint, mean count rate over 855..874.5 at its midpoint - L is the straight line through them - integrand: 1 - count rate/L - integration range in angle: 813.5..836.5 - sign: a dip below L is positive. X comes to 2.0 deg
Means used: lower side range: 1.91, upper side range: 2.04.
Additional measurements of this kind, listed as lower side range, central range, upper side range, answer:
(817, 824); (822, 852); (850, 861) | 1.0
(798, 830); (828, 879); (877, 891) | -3.9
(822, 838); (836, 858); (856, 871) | -1.9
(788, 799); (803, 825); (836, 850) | 1.4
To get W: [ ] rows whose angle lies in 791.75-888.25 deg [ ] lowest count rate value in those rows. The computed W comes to 1.7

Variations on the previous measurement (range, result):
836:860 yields 1.94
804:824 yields 1.8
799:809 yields 1.83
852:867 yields 2.05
